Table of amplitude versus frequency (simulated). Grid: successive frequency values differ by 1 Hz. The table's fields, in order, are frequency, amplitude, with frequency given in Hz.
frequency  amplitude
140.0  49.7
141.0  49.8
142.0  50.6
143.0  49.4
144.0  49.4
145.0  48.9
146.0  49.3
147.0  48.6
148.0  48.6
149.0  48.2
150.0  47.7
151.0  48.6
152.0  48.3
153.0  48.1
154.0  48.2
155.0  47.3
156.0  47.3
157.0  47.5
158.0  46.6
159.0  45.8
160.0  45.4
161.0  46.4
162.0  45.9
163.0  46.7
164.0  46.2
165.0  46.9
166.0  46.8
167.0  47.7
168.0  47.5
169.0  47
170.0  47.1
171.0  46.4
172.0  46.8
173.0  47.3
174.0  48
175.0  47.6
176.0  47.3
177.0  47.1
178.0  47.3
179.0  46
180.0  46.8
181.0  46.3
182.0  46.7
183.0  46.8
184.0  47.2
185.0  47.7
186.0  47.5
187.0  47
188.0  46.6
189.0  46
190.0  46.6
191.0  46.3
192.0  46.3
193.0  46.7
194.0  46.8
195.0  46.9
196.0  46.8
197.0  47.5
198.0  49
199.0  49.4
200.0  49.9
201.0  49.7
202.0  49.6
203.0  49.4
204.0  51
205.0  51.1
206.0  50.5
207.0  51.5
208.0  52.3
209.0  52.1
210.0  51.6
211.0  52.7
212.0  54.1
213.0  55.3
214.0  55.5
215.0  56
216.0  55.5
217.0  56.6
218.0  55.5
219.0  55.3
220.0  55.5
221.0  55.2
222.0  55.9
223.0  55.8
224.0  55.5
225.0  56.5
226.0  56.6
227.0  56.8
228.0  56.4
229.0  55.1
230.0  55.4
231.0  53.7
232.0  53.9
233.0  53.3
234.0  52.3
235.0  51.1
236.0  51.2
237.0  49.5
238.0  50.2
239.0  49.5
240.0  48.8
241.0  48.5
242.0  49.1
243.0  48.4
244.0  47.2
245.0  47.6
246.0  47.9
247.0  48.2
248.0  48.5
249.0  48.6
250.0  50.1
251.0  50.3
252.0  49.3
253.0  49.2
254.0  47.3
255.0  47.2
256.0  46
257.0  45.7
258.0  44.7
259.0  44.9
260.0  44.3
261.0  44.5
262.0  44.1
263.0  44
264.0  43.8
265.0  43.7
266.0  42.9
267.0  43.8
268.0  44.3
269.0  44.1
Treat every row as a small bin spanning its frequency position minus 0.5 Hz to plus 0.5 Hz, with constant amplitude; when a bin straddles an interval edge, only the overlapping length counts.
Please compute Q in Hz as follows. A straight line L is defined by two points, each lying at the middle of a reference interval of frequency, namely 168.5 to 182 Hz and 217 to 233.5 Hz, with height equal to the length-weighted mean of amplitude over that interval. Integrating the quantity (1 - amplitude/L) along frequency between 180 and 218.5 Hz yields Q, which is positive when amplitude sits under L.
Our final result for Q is 1.0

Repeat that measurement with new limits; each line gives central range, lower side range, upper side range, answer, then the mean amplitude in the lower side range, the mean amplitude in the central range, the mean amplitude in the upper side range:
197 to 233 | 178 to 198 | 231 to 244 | -3.44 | 46.8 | 53.5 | 50.5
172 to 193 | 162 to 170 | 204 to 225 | 1.04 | 46.9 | 46.9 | 54.2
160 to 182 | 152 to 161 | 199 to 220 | 0.79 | 47.1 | 46.9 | 52.7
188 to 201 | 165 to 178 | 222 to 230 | 0.90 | 47.2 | 47.4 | 56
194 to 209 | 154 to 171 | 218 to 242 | 0.32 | 46.8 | 49.6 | 53.5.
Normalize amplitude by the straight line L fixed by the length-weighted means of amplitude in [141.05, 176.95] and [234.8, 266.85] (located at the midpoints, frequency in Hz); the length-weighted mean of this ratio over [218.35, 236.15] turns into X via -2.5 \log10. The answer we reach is -0.16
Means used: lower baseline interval 47.6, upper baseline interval 47.3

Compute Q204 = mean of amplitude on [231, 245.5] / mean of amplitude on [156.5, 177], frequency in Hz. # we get 1.07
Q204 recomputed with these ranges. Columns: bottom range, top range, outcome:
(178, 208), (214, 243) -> 1.12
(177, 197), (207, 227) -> 1.17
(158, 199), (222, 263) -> 1.07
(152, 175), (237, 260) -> 1.02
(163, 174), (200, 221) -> 1.13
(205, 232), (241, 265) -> 0.86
